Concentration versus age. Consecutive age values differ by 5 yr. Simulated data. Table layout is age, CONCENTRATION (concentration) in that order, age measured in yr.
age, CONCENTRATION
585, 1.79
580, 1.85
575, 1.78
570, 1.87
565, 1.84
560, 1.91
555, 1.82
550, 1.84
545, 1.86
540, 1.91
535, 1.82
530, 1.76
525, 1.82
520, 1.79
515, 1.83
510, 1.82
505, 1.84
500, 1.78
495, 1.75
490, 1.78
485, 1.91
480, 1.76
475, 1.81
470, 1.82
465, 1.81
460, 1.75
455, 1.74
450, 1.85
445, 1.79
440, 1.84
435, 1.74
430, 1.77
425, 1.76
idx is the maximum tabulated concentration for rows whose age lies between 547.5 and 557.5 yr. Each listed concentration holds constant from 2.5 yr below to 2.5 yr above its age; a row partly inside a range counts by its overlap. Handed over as 1.84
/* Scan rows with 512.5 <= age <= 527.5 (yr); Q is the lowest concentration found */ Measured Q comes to 1.79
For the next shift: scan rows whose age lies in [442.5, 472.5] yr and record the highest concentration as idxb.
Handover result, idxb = 1.85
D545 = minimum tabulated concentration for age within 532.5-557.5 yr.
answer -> 1.82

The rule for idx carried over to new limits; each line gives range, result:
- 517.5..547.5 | 1.91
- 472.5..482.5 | 1.81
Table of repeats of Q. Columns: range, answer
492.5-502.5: 1.75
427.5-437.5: 1.74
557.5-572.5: 1.84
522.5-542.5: 1.76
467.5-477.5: 1.81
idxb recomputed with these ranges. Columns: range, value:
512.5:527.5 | 1.83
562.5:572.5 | 1.87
